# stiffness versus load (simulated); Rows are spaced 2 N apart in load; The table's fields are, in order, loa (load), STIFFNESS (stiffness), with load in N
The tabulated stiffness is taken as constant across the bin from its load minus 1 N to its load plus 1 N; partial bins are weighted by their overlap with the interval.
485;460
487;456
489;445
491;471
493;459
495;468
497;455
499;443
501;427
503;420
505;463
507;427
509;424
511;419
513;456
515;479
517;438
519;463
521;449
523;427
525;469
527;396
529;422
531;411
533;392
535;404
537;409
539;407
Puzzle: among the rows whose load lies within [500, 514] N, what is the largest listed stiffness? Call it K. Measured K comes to 463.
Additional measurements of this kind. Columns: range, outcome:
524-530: 469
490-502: 471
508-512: 424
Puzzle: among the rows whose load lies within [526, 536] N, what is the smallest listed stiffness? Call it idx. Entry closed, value 392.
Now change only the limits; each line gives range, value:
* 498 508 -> 420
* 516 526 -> 427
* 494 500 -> 443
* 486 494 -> 445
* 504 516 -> 419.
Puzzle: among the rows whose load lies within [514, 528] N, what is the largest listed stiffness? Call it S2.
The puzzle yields 479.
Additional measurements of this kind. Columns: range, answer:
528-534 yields 422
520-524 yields 449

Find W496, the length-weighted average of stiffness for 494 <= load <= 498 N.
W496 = 462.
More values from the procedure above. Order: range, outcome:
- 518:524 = 446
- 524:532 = 424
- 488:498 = 460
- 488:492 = 458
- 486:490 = 450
